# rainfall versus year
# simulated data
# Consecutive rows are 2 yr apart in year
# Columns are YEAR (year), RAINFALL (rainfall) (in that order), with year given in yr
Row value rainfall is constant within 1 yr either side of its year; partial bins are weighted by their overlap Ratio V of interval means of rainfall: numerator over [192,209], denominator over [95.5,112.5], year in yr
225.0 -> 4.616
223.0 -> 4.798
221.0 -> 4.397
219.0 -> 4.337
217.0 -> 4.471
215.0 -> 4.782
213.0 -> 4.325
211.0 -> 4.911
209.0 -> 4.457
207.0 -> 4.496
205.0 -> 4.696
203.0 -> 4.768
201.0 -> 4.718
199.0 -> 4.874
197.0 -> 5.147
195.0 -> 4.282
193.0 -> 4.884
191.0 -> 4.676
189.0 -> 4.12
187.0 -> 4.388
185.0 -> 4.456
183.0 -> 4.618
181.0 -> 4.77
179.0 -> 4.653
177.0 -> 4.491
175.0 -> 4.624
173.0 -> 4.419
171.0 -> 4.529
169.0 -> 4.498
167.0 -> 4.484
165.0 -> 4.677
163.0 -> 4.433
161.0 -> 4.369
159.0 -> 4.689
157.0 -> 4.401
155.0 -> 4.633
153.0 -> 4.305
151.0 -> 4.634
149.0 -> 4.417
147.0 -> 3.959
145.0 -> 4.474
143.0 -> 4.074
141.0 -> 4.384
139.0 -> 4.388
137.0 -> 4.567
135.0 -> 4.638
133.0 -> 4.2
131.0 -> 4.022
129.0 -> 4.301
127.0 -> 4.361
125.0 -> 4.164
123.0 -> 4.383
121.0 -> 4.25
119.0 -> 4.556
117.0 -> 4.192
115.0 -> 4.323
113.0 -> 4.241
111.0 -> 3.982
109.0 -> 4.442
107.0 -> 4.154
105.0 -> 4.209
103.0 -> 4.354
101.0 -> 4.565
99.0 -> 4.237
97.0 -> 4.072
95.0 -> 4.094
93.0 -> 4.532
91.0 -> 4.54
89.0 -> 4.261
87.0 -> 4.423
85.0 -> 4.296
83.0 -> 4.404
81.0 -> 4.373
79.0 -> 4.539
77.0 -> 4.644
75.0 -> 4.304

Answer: 1.11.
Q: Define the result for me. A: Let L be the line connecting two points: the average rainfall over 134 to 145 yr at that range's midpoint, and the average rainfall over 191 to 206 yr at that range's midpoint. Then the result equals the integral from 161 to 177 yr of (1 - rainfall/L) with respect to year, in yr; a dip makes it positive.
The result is 0.3 yr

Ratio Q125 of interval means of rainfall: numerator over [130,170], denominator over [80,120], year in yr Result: 1.0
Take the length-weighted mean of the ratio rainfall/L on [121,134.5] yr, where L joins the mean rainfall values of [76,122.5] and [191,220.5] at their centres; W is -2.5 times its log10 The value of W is 0.04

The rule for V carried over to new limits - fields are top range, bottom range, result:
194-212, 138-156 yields 1.08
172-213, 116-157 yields 1.06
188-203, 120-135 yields 1.10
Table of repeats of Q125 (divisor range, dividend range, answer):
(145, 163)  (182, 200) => 1.04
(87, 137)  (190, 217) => 1.09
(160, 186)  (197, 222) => 1.02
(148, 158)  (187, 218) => 1.03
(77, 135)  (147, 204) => 1.06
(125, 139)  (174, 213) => 1.07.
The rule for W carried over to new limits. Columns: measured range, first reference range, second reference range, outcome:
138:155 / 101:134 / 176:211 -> 0.014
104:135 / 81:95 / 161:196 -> 0.042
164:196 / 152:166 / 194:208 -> 0.017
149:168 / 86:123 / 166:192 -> -0.012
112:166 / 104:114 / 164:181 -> 0.000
